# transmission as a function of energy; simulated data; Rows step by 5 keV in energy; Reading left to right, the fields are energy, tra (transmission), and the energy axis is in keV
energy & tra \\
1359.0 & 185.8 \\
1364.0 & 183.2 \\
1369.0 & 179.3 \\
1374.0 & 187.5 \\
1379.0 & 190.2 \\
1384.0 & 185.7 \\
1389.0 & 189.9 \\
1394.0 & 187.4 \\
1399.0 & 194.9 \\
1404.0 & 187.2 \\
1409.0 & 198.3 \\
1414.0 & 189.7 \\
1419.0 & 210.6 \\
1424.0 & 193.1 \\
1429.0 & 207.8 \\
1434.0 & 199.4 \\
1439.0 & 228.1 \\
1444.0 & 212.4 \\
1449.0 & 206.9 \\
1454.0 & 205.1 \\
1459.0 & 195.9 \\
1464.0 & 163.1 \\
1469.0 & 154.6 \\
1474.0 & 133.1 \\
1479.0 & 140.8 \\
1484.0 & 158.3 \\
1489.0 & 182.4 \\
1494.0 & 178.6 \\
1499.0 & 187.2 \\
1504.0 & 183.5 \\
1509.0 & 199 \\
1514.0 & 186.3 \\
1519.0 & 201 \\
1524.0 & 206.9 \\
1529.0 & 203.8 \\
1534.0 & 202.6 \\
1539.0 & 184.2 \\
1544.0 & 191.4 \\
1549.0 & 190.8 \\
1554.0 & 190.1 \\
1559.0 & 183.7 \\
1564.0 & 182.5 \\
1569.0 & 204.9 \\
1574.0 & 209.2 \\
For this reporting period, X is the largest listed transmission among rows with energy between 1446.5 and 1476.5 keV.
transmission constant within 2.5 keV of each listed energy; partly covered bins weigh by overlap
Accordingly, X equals 206.9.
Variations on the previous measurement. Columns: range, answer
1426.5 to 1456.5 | 228.1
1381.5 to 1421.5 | 210.6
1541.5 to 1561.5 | 191.4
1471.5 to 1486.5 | 158.3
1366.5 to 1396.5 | 190.2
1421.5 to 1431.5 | 207.8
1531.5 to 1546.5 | 202.6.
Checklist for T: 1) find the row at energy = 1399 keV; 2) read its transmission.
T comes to 194.9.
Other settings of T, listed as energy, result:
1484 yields 158.3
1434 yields 199.4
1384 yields 185.7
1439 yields 228.1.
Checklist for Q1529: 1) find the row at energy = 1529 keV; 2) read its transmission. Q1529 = 203.8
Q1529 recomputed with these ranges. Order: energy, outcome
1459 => 195.9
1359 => 185.8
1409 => 198.3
